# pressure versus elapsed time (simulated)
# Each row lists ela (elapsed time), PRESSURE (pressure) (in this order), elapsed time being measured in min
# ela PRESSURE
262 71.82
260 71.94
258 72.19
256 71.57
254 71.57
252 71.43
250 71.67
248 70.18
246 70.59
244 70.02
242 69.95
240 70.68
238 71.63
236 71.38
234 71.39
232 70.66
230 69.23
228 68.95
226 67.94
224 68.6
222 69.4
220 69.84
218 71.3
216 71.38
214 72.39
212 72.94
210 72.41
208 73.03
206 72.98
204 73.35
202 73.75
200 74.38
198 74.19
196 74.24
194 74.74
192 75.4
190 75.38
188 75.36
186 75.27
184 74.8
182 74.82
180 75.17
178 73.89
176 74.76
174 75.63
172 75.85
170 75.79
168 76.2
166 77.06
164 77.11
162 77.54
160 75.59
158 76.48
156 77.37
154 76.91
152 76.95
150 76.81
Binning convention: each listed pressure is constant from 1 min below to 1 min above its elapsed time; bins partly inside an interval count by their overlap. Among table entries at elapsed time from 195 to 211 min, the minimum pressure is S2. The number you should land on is 72.41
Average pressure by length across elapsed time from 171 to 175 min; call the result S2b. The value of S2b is 75.7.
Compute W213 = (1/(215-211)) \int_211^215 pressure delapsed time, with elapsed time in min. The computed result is 72.7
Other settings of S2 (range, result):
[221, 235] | 67.94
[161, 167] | 77.06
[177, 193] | 73.89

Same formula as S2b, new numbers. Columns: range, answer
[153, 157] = 77.1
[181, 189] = 75.1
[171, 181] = 75.1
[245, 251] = 70.8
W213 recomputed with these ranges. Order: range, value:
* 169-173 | 75.8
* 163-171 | 76.5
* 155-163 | 76.7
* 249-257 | 71.6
